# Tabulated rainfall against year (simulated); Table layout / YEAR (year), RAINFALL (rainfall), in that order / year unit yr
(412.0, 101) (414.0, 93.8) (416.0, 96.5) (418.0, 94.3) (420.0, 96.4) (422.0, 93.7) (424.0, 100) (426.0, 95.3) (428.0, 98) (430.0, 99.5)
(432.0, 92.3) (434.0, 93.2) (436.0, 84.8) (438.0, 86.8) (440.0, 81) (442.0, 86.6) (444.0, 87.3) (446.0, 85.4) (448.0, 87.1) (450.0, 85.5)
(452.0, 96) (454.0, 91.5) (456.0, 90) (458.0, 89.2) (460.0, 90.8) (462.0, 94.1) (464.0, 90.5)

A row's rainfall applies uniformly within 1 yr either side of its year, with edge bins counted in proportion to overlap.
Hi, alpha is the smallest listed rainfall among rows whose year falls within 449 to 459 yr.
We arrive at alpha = 85.5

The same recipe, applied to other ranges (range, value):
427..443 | 81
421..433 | 92.3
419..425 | 93.7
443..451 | 85.4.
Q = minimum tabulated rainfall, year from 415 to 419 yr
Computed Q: 94.3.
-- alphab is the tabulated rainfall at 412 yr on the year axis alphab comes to 101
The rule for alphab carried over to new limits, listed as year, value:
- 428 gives 98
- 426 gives 95.3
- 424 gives 100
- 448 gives 87.1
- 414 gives 93.8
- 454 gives 91.5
